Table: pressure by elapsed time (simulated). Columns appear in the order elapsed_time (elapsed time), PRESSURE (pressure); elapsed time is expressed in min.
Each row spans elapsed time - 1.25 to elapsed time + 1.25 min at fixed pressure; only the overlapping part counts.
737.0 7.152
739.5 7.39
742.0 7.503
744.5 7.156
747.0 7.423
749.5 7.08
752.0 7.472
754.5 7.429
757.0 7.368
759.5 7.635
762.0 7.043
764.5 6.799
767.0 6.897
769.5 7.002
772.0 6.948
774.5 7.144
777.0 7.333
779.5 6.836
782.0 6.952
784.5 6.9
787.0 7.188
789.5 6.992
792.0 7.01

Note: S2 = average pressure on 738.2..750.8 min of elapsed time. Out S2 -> 7.31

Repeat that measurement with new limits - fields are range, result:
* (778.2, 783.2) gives 6.9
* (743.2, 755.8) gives 7.31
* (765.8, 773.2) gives 6.95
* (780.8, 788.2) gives 7.01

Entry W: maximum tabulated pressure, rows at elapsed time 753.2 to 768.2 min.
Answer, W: 7.635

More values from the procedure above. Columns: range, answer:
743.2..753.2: 7.472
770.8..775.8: 7.144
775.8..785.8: 7.333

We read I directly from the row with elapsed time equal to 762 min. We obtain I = 7.043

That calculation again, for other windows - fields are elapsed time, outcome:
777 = 7.333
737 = 7.152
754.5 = 7.429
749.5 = 7.08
